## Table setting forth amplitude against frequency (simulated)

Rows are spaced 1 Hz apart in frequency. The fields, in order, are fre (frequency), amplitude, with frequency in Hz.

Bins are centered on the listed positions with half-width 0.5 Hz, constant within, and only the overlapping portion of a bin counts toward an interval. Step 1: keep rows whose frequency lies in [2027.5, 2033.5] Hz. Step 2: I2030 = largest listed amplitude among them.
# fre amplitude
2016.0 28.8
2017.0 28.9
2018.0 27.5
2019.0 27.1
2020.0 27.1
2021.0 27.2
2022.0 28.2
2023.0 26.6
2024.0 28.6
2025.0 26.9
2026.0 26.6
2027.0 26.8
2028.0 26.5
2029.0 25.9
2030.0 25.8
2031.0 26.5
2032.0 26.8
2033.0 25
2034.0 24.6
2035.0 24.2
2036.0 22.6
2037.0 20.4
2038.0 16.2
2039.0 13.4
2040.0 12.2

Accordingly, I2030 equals 26.8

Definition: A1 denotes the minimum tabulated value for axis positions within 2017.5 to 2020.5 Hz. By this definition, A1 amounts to 27.1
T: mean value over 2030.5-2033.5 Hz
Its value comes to 26.1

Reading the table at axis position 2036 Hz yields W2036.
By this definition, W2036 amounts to 22.6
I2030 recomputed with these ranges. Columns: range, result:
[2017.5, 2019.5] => 27.5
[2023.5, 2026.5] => 28.6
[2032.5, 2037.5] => 25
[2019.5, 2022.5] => 28.2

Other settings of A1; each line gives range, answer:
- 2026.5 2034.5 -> 24.6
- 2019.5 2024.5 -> 26.6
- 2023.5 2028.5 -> 26.5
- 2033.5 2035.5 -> 24.2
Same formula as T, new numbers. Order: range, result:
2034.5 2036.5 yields 23.4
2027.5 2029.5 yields 26.2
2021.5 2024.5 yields 27.8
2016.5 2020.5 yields 27.6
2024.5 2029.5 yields 26.5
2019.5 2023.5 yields 27.3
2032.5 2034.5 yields 24.8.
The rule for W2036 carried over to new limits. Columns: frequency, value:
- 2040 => 12.2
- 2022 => 28.2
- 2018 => 27.5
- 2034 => 24.6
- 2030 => 25.8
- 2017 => 28.9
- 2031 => 26.5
